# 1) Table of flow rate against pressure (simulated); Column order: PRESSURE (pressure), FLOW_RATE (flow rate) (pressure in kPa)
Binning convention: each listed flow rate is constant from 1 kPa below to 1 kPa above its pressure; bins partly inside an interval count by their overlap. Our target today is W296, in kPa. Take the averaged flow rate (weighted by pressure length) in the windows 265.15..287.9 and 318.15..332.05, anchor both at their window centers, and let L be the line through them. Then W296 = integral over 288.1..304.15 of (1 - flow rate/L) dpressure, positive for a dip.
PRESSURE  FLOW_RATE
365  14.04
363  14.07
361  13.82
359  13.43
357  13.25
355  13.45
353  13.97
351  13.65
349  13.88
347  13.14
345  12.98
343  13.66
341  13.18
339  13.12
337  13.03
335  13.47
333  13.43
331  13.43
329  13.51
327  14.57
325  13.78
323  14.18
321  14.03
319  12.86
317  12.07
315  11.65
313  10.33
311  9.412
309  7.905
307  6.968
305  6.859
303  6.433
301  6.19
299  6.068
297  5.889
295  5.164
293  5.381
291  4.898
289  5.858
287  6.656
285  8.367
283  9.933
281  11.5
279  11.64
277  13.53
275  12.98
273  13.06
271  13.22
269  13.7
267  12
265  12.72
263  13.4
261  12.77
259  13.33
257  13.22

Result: 8.7 kPa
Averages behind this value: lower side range 11.6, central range 5.74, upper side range 13.8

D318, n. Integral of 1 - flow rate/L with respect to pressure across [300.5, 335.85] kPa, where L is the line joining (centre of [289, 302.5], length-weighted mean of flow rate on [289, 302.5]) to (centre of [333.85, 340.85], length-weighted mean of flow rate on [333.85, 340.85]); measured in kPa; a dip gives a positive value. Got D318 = -4.98 kPa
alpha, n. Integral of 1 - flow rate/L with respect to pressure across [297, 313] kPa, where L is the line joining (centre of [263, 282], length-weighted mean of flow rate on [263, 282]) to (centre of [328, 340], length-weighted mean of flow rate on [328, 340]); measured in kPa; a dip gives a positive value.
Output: 7.1 kPa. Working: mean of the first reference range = 12.7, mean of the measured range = 7.24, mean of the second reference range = 13.3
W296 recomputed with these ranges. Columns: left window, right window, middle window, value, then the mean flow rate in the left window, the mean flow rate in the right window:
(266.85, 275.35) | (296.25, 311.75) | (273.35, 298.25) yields 4.8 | 13.1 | 6.94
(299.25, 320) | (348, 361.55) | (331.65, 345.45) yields -1.6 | 8.96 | 13.6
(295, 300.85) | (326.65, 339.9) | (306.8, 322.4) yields -2.3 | 5.87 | 13.5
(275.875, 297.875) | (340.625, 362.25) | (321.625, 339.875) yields -2.9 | 8.11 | 13.5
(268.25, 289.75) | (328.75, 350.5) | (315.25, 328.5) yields -0.8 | 11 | 13.3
